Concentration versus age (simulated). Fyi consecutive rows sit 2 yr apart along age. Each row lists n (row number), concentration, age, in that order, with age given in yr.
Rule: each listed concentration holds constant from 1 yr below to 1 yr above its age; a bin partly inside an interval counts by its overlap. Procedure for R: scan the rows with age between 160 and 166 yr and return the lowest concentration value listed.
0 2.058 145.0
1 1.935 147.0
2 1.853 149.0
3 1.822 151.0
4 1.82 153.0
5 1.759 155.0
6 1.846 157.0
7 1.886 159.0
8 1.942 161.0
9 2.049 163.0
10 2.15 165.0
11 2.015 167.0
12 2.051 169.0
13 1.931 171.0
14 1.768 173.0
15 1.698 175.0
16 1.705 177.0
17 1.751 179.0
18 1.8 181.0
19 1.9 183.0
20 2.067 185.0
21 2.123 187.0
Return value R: 1.942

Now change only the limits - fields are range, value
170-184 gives 1.698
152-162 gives 1.759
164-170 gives 2.015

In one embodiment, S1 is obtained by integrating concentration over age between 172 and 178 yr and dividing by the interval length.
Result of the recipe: 1.72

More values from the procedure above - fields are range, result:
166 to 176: 1.89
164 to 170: 2.07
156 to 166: 1.97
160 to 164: 2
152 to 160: 1.83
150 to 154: 1.82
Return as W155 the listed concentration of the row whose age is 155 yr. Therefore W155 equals 1.759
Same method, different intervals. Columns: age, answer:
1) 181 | 1.8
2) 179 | 1.751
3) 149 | 1.853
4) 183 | 1.9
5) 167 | 2.015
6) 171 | 1.931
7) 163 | 2.049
